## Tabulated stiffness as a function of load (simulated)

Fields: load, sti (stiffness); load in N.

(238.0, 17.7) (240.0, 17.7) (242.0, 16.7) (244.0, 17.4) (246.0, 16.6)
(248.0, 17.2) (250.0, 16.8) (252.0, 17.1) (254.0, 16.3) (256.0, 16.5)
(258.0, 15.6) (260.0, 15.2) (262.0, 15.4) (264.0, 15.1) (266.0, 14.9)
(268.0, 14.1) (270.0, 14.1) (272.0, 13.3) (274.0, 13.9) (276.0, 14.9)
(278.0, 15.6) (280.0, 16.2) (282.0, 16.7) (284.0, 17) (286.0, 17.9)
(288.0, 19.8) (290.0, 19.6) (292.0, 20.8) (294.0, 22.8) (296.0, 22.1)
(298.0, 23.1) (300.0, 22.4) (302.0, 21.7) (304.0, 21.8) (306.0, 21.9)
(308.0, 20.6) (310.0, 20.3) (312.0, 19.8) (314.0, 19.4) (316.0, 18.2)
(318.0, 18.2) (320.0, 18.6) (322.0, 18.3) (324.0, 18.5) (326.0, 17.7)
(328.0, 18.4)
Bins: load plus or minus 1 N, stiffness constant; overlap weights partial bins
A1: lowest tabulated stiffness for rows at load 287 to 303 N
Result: 19.6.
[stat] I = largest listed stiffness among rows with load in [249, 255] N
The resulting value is 17.1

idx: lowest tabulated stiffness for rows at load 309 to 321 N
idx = 18.2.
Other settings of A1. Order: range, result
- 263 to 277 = 13.3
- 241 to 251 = 16.6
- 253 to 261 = 15.2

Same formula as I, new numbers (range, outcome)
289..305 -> 23.1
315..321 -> 18.6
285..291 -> 19.8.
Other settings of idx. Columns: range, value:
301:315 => 19.4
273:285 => 13.9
